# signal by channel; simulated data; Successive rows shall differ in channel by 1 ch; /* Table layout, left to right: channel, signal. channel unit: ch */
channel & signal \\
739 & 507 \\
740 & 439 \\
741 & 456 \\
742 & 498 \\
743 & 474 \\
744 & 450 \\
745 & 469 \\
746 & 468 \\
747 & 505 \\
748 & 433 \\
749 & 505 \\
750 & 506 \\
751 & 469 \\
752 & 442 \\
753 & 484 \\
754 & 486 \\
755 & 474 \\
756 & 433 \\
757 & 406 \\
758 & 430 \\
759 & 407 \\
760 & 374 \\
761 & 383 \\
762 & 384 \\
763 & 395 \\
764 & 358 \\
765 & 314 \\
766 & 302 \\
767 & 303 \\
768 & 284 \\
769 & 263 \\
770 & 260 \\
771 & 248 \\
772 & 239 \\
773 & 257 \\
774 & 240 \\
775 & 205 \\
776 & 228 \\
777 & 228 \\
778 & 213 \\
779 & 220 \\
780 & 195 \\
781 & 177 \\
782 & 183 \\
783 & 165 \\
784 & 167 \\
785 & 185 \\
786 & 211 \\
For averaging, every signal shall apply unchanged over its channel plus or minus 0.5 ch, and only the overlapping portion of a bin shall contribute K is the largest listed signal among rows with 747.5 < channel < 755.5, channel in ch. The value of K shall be 506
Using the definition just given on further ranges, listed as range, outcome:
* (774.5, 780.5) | 228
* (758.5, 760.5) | 407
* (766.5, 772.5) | 303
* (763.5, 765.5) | 358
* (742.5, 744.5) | 474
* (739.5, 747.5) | 505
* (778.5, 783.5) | 220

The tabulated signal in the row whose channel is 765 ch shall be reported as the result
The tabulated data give 314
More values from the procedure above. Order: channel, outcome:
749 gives 505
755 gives 474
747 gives 505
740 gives 439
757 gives 406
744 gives 450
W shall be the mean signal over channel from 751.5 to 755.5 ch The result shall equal 472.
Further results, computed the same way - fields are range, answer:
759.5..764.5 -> 379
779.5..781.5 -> 186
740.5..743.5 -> 476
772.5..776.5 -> 232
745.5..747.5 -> 486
